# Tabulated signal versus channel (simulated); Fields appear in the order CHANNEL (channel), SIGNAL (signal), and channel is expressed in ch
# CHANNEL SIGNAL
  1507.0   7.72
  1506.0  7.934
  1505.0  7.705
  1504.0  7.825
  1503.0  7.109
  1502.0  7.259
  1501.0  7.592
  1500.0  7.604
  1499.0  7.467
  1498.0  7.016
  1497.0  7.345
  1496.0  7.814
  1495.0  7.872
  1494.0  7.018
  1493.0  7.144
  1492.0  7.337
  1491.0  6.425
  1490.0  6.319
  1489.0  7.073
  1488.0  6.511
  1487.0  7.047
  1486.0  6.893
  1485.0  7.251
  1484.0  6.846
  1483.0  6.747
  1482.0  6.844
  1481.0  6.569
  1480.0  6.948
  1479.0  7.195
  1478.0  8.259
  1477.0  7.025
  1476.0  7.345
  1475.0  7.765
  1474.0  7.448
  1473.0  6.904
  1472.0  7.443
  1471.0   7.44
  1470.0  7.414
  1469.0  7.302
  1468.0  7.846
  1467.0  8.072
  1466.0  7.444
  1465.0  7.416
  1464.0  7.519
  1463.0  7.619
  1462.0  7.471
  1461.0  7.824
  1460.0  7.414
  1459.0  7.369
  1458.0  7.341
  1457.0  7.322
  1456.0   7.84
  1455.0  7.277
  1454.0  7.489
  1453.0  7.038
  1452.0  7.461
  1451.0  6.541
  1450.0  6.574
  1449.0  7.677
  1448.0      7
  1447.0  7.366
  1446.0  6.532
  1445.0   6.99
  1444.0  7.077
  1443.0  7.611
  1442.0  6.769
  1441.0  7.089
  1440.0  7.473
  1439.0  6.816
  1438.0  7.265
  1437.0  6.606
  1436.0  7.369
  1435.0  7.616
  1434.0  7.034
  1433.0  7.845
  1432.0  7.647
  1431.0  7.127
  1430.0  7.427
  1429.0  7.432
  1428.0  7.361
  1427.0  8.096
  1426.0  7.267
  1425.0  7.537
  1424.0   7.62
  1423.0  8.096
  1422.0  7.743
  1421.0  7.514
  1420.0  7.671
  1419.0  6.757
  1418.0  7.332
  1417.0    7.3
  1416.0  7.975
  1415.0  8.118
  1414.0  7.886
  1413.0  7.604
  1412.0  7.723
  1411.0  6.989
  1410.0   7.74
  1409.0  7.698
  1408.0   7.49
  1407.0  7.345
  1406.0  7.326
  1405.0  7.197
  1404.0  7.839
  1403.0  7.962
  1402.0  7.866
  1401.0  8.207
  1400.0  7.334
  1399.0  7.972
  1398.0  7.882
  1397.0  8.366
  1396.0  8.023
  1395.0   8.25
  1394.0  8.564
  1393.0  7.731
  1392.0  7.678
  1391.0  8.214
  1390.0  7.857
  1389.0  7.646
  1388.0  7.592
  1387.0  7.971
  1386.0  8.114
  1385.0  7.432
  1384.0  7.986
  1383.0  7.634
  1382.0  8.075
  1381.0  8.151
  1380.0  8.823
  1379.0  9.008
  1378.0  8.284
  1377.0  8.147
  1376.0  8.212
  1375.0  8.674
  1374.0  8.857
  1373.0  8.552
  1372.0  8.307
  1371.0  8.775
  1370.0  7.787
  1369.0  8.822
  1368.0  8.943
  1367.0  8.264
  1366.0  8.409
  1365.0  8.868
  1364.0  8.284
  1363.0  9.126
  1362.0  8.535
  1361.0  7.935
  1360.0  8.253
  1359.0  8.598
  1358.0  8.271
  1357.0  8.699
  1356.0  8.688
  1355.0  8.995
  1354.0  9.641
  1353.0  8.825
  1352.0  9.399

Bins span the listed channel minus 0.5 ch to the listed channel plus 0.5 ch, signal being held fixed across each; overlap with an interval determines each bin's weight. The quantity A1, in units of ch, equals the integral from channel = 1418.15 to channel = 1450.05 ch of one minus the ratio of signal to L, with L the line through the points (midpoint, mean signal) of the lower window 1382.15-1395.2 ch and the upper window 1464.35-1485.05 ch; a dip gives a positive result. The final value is 1.1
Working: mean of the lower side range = 7.89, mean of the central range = 7.32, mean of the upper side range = 7.31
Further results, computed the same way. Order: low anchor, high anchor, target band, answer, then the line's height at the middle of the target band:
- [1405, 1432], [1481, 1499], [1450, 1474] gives -0.6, 7.23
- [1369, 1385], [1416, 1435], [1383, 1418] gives 0.7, 7.93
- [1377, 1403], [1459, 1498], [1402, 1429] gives 0.8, 7.81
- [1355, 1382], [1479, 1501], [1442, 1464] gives 0.7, 7.51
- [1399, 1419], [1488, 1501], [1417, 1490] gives 1.0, 7.39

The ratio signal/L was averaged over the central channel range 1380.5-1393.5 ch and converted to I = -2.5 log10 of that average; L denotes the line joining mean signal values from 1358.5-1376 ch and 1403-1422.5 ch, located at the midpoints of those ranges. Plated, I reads 0.03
